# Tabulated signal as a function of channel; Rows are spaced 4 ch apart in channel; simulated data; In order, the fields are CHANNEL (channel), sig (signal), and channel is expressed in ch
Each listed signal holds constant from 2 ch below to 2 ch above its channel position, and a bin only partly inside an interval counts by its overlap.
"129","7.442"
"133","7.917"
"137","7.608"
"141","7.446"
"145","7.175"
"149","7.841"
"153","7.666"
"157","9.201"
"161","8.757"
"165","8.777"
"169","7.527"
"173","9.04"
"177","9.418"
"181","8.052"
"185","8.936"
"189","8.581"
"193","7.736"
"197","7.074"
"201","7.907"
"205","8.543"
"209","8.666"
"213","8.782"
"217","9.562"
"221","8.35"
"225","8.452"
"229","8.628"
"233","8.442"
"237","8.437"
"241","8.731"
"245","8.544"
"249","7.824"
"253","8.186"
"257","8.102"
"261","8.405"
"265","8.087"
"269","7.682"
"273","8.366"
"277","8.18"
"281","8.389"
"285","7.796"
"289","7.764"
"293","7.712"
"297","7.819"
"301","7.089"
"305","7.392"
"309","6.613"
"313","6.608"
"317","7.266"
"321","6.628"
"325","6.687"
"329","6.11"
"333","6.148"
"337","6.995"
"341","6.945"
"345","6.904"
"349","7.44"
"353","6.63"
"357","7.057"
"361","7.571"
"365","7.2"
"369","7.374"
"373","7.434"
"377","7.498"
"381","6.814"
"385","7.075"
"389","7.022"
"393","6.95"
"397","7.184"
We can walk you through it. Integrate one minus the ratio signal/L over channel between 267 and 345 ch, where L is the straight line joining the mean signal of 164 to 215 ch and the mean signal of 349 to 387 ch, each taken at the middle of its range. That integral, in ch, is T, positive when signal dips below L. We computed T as 3.61 ch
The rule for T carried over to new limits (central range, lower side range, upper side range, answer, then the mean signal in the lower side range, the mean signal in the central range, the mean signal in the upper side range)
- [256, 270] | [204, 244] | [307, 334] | -0.5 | 8.66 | 8.09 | 6.6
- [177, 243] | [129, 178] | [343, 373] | -4.9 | 8.14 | 8.46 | 7.19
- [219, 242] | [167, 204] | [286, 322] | -1.8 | 8.26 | 8.5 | 7.24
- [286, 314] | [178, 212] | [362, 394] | 1.1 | 8.24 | 7.33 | 7.19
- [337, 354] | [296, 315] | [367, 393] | 0.3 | 7.07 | 7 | 7.18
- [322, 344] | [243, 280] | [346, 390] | 2.7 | 8.16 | 6.59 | 7.19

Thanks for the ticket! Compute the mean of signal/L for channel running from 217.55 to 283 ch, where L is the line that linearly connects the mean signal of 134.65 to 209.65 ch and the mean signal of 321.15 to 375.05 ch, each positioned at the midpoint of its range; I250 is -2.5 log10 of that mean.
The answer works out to -0.09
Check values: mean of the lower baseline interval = 8.2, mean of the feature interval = 8.33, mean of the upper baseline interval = 6.95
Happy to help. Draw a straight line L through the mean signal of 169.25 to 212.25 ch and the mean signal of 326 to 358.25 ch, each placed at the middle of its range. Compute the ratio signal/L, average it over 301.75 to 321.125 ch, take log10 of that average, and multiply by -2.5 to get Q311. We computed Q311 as 0.02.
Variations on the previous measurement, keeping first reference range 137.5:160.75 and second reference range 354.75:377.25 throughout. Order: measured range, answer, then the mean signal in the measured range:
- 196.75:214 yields -0.07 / 8.27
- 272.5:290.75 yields -0.07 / 8.08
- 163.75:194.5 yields -0.09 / 8.51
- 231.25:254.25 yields -0.09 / 8.37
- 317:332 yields 0.14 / 6.56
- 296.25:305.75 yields 0.02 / 7.39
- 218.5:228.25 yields -0.10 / 8.49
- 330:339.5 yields 0.14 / 6.54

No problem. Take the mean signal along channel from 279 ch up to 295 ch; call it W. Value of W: 7.92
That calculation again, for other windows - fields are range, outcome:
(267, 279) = 8.08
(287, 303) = 7.6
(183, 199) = 8.08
